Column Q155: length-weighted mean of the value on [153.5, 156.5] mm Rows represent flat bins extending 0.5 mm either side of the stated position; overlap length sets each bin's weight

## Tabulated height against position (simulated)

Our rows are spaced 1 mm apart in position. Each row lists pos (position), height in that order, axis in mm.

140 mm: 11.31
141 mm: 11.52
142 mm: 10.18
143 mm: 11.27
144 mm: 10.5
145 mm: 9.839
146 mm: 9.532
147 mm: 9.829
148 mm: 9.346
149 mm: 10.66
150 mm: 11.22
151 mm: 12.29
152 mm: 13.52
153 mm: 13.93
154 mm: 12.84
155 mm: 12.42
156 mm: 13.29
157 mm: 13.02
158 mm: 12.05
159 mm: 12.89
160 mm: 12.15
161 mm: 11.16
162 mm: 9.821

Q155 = 12.8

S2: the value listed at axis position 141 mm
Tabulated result 11.52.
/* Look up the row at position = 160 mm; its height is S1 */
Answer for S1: 12.15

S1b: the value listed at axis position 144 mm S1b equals 10.5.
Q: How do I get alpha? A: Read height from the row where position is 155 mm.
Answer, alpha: 12.42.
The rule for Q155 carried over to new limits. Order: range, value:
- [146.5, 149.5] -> 9.95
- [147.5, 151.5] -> 10.9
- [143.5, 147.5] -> 9.93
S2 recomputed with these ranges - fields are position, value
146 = 9.532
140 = 11.31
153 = 13.93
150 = 11.22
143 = 11.27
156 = 13.29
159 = 12.89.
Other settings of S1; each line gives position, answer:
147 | 9.829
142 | 10.18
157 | 13.02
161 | 11.16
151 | 12.29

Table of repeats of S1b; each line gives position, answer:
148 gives 9.346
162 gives 9.821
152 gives 13.52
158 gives 12.05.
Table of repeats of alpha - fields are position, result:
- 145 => 9.839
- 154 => 12.84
